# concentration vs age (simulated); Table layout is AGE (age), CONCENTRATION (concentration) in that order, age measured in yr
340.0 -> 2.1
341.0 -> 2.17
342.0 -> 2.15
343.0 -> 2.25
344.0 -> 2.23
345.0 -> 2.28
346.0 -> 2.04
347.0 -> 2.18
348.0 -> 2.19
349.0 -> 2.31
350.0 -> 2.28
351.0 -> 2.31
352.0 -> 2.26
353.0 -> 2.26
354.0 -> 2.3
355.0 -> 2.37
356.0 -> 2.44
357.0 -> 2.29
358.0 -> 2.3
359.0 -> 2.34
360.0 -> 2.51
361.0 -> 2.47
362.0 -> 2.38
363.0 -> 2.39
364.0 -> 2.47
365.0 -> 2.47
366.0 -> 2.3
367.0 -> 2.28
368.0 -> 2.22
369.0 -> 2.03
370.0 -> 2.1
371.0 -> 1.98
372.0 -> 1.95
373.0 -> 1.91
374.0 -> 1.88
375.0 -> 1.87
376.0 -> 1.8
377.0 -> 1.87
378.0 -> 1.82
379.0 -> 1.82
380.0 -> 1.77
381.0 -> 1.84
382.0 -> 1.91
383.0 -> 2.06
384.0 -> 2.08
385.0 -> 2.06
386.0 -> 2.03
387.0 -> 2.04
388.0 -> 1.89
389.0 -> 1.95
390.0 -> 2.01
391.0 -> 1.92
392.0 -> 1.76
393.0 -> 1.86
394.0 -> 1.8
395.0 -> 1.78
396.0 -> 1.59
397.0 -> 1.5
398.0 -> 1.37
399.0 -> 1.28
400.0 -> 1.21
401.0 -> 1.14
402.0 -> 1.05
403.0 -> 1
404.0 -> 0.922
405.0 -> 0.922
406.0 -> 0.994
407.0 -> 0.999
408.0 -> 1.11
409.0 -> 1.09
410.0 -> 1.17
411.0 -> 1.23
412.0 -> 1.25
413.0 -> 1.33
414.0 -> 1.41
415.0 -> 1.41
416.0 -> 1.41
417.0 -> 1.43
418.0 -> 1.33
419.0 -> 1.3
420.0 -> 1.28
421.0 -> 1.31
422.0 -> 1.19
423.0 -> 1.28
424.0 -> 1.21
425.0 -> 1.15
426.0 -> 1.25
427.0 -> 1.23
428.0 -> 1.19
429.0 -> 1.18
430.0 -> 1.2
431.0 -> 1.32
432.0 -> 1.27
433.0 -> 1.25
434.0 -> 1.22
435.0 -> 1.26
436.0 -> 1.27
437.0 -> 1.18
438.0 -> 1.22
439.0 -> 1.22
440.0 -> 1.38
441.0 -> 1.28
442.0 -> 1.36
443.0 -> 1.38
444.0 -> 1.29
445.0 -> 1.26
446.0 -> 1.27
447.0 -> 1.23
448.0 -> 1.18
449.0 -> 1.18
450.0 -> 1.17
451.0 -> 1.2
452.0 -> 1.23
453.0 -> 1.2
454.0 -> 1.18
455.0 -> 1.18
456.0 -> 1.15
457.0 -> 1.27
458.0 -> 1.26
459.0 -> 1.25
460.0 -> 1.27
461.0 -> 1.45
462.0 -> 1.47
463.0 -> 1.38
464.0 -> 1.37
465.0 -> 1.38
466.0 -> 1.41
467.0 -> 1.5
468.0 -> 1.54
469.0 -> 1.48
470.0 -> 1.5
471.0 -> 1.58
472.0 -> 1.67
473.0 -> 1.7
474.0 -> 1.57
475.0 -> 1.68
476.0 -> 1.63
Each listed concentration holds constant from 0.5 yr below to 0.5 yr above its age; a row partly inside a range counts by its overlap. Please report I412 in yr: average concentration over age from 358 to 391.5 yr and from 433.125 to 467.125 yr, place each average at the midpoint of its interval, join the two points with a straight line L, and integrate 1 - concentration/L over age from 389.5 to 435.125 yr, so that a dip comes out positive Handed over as 9.9 yr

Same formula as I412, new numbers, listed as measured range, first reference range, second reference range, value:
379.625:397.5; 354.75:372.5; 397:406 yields -4.3 yr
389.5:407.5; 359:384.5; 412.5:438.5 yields 3.2 yr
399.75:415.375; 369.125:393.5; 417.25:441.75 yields 4.2 yr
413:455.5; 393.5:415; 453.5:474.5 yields 2.1 yr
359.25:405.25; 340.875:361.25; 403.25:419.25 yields -3.3 yr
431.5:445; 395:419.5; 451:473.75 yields 0.4 yr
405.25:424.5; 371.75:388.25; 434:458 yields 3.8 yr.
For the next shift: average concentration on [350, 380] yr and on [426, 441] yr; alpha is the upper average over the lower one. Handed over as 0.57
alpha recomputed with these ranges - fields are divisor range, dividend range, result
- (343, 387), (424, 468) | 0.59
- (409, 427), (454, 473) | 1.09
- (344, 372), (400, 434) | 0.53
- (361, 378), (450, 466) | 0.61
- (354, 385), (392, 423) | 0.61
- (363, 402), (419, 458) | 0.66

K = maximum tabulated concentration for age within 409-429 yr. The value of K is 1.43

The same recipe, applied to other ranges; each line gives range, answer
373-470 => 2.08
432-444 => 1.38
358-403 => 2.51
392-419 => 1.86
